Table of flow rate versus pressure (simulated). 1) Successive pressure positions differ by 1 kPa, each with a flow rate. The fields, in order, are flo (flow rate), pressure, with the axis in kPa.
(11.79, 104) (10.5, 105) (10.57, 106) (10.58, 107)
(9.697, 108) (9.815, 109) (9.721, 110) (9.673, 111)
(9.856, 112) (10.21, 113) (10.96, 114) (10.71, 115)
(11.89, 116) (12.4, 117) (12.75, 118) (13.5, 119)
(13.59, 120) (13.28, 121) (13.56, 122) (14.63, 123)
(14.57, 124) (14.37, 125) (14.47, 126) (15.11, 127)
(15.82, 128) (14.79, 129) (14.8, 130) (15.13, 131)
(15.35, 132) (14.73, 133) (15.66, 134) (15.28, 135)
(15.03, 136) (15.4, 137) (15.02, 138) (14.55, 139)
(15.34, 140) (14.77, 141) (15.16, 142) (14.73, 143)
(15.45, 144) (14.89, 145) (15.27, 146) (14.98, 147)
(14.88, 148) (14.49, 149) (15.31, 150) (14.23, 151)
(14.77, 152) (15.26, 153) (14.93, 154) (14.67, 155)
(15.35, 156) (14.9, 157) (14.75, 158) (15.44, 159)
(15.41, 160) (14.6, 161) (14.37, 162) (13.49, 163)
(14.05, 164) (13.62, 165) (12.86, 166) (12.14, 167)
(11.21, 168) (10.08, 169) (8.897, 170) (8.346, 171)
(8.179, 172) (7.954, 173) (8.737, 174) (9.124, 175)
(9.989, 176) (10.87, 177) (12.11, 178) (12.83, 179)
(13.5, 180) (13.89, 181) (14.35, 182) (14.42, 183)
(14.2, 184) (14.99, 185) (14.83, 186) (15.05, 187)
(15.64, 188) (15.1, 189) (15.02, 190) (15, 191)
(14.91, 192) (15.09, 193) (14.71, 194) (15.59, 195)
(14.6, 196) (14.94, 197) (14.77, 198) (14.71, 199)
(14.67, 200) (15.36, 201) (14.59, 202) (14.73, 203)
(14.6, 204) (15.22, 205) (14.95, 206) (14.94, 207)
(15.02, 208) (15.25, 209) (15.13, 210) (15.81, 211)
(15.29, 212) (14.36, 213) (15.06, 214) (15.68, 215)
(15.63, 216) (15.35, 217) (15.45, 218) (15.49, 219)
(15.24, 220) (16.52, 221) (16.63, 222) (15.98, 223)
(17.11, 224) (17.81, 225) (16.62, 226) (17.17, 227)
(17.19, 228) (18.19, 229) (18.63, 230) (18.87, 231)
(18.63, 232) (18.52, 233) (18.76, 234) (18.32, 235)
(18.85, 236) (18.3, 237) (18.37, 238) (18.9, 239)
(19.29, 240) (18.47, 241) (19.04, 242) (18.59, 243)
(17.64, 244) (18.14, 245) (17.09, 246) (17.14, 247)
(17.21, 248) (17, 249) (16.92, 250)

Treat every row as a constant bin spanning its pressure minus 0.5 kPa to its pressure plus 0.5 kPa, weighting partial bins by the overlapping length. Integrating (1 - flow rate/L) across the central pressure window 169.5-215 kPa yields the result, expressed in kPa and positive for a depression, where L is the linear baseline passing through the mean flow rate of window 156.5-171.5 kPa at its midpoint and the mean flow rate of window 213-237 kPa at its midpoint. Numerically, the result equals 3.5 kPa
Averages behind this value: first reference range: 12.9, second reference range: 17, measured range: 13.7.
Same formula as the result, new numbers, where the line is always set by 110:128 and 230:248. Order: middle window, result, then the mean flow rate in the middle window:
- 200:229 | 2.6 kPa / 15.7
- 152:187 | 5.1 kPa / 12.8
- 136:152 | -1.3 kPa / 15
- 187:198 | 0.8 kPa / 15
